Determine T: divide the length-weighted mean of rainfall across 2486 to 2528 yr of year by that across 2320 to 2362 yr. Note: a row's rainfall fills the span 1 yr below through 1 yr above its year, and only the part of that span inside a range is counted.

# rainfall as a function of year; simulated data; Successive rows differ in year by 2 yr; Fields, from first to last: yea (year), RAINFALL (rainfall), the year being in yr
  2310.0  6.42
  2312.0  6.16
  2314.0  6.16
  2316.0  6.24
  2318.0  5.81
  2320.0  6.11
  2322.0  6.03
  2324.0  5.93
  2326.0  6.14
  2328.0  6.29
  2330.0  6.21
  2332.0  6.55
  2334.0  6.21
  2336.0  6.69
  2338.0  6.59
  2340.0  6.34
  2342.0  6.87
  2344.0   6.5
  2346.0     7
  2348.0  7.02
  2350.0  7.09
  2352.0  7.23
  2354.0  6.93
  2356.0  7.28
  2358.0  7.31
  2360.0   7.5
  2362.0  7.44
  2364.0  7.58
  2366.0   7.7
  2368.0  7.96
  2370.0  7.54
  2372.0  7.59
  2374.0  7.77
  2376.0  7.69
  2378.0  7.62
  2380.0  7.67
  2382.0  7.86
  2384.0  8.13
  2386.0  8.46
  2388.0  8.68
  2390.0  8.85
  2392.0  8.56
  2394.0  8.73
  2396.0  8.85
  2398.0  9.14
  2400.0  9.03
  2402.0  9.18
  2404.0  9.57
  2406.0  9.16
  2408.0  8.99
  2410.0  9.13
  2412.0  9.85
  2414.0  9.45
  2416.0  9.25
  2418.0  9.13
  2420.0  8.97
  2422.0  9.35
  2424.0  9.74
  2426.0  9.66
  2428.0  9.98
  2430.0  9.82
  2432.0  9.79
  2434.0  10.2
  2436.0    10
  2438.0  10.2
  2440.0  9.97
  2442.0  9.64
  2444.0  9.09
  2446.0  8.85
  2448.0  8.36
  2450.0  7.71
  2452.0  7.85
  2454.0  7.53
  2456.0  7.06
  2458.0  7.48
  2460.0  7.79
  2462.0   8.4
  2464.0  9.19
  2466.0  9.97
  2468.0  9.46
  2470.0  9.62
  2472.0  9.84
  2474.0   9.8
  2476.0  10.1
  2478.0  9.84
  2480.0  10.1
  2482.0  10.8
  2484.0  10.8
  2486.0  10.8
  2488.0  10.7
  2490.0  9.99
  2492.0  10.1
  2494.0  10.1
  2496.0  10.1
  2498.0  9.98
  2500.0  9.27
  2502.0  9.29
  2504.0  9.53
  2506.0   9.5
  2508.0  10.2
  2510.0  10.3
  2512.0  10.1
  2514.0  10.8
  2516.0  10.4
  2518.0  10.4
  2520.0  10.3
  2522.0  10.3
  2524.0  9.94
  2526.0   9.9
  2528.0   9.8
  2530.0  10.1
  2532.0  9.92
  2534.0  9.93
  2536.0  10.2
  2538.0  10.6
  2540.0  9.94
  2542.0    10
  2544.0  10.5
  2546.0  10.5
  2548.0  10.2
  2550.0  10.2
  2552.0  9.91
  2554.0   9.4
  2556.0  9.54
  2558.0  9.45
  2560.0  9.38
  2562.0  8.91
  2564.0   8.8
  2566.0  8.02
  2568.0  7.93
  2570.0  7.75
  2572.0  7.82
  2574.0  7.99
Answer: 1.51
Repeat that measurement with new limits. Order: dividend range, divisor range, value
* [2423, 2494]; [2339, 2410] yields 1.19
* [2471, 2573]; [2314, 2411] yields 1.31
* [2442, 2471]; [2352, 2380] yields 1.13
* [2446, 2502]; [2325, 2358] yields 1.40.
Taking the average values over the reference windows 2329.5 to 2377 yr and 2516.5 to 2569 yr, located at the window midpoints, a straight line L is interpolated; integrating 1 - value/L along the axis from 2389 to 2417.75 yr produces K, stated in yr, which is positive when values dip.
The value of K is -4.8 yr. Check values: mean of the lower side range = 7.12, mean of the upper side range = 9.78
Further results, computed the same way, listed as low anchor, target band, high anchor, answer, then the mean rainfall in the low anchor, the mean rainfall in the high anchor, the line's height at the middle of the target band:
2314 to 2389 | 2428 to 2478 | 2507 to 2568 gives -2.95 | 7.06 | 9.9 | 8.61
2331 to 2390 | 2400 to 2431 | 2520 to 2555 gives -4.51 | 7.36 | 10.1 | 8.21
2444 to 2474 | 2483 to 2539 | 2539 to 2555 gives -3.94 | 8.57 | 10.1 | 9.46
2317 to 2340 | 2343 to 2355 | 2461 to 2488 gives -0.36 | 6.24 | 9.93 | 6.76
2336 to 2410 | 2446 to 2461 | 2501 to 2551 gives 2.14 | 7.87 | 10.1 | 9.05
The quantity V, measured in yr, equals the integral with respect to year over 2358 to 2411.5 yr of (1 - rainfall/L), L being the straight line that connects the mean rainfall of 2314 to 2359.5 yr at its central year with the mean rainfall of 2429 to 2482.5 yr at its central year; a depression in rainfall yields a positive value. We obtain -4.8 yr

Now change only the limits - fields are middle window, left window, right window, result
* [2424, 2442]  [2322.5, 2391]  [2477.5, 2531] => -2.5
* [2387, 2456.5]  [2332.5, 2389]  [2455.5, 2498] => -4.8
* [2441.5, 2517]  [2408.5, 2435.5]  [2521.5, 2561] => 2.2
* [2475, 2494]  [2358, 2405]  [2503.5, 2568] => -2.1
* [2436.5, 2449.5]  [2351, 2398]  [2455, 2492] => -0.4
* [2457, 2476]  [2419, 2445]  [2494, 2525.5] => 1.4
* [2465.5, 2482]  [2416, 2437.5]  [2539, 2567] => -0.4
